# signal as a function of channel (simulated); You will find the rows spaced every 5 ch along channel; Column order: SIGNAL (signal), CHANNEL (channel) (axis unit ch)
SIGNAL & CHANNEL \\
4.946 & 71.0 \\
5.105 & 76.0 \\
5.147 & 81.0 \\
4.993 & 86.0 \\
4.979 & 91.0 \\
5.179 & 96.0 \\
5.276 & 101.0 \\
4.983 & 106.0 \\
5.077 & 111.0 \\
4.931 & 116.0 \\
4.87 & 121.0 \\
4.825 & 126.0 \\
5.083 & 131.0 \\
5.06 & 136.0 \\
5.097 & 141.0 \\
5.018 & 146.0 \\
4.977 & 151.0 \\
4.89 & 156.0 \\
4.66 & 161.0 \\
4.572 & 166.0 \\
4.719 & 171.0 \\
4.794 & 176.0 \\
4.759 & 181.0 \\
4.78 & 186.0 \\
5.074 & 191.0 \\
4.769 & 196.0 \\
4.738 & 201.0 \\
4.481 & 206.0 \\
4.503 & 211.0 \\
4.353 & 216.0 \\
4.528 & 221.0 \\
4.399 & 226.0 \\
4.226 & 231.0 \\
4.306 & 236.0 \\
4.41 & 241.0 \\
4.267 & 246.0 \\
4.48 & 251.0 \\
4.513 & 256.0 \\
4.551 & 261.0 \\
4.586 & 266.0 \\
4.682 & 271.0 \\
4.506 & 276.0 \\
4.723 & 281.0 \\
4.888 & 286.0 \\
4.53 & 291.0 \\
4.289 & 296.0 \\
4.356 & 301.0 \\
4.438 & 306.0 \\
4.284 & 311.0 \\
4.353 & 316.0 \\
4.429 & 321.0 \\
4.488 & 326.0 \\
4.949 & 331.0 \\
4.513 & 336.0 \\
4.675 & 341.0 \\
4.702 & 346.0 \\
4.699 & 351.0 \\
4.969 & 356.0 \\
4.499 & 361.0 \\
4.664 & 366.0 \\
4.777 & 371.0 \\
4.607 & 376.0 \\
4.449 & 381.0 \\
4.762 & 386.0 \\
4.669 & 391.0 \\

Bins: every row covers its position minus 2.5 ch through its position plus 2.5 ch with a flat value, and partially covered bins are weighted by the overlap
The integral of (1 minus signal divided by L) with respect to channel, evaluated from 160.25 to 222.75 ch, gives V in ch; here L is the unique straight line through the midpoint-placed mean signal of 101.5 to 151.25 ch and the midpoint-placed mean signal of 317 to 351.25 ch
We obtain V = 2.7 ch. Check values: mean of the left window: 5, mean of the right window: 4.62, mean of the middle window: 4.67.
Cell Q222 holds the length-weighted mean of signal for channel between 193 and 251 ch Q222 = 4.46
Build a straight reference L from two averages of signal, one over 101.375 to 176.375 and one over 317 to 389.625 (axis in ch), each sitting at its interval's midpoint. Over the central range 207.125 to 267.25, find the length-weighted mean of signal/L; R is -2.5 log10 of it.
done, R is 0.09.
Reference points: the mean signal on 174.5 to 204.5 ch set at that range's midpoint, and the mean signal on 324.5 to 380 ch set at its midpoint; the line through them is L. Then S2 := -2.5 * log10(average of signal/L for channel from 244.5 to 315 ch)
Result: 0.055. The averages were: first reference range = 4.81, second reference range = 4.68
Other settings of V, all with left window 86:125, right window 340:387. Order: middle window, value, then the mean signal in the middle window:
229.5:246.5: 1.9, 4.31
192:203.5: 0.3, 4.8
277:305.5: 1.4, 4.55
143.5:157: 0.0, 4.97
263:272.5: 0.4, 4.62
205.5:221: 1.4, 4.45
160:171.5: 0.7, 4.64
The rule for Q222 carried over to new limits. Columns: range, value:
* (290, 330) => 4.41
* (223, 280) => 4.46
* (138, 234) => 4.7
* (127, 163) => 4.97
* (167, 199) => 4.8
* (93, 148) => 5.04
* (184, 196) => 4.9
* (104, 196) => 4.89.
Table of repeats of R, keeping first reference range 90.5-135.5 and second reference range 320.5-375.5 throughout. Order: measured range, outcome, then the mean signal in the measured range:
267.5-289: 0.020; 4.69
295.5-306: 0.093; 4.36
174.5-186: 0.034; 4.78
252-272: 0.055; 4.57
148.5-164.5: 0.030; 4.83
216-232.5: 0.111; 4.39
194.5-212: 0.061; 4.62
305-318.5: 0.091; 4.35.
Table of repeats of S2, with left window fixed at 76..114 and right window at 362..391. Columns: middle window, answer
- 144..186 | 0.04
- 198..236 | 0.10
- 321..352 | 0.01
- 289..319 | 0.09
